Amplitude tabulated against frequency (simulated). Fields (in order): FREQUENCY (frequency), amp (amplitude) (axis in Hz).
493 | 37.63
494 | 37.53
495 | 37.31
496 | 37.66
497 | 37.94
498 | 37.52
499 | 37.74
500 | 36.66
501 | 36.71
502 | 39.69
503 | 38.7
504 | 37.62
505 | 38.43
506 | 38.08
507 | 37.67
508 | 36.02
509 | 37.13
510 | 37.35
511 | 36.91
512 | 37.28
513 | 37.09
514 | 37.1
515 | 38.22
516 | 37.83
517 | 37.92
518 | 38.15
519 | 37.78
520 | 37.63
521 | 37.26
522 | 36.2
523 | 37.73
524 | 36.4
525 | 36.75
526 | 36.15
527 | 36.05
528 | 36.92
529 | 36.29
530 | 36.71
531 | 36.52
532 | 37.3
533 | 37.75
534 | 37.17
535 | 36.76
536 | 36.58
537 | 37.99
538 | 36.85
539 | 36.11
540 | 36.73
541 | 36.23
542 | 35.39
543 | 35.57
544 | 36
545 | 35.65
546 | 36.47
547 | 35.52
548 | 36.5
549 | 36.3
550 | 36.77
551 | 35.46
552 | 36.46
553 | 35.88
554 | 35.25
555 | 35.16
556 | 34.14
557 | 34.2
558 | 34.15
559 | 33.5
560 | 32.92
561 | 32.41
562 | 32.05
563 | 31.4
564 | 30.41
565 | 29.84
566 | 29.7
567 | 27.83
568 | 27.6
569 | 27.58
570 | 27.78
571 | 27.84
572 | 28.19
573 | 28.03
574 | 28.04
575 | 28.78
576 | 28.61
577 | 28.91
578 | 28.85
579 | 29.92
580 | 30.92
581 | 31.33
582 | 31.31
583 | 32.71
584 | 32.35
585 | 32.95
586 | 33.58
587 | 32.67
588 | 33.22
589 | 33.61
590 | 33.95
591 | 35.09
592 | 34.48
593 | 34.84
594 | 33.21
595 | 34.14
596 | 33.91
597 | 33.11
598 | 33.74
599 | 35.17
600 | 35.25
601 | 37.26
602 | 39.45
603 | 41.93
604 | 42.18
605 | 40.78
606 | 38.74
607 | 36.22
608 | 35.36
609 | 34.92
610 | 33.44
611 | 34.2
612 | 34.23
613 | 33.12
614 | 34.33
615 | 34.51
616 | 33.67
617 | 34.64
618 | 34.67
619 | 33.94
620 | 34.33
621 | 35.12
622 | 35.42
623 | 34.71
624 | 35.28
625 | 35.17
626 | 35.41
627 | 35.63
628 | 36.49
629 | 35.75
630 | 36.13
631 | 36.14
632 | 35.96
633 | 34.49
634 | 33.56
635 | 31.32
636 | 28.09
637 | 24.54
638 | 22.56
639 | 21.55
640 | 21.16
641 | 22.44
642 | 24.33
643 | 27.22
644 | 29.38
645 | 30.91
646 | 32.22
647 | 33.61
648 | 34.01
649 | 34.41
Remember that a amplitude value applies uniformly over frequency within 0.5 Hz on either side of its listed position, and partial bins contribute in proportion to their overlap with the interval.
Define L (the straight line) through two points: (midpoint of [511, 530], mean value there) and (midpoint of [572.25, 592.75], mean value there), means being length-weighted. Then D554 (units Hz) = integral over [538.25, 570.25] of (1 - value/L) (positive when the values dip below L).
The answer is 0.3 Hz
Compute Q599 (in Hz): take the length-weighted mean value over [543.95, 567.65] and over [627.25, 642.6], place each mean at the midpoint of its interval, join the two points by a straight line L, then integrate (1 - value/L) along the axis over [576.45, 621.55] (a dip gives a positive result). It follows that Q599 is -4.0 Hz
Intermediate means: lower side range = 33.8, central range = 34.4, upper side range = 29.7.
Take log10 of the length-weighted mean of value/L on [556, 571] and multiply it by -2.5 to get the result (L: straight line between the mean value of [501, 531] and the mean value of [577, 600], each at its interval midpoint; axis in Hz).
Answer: 0.12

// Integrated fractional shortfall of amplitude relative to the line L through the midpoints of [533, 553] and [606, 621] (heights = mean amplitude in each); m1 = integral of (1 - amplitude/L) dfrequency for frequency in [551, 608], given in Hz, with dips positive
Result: 3.94 Hz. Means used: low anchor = 36.4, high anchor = 34.6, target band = 33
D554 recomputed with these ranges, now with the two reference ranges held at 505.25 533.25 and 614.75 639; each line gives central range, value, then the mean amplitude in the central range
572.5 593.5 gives 2.0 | 31.6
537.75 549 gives 0.1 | 36.1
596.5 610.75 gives -1.1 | 36.9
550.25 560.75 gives 0.3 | 34.7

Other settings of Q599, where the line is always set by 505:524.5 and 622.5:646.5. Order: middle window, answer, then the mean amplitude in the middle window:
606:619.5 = -1.06 Hz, 34.6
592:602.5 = -0.67 Hz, 35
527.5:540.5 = -0.20 Hz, 36.9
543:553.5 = -0.15 Hz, 36.1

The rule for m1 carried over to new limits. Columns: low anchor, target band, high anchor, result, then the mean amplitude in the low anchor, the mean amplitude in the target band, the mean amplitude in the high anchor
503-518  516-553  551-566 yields -1.29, 37.5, 36.7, 33.4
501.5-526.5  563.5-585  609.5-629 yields 3.85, 37.5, 29.4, 34.7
